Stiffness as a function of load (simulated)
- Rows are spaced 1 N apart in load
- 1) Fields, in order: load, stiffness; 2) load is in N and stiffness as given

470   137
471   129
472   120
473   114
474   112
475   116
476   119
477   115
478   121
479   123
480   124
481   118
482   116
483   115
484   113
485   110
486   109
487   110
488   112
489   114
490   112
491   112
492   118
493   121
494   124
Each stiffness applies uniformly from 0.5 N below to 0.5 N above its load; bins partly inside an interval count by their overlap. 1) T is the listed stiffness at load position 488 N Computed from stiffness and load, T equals 112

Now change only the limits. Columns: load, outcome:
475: 116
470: 137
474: 112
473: 114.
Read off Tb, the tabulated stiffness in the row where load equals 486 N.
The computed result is 109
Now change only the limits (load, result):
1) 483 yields 115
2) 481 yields 118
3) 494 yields 124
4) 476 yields 119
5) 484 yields 113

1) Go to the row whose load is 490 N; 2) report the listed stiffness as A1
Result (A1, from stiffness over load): 112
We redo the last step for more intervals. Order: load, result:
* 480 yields 124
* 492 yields 118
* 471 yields 129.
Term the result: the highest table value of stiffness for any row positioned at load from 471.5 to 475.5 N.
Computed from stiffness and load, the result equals 120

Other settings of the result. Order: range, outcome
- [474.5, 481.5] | 124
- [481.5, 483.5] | 116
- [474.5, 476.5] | 119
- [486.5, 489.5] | 114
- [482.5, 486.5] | 115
